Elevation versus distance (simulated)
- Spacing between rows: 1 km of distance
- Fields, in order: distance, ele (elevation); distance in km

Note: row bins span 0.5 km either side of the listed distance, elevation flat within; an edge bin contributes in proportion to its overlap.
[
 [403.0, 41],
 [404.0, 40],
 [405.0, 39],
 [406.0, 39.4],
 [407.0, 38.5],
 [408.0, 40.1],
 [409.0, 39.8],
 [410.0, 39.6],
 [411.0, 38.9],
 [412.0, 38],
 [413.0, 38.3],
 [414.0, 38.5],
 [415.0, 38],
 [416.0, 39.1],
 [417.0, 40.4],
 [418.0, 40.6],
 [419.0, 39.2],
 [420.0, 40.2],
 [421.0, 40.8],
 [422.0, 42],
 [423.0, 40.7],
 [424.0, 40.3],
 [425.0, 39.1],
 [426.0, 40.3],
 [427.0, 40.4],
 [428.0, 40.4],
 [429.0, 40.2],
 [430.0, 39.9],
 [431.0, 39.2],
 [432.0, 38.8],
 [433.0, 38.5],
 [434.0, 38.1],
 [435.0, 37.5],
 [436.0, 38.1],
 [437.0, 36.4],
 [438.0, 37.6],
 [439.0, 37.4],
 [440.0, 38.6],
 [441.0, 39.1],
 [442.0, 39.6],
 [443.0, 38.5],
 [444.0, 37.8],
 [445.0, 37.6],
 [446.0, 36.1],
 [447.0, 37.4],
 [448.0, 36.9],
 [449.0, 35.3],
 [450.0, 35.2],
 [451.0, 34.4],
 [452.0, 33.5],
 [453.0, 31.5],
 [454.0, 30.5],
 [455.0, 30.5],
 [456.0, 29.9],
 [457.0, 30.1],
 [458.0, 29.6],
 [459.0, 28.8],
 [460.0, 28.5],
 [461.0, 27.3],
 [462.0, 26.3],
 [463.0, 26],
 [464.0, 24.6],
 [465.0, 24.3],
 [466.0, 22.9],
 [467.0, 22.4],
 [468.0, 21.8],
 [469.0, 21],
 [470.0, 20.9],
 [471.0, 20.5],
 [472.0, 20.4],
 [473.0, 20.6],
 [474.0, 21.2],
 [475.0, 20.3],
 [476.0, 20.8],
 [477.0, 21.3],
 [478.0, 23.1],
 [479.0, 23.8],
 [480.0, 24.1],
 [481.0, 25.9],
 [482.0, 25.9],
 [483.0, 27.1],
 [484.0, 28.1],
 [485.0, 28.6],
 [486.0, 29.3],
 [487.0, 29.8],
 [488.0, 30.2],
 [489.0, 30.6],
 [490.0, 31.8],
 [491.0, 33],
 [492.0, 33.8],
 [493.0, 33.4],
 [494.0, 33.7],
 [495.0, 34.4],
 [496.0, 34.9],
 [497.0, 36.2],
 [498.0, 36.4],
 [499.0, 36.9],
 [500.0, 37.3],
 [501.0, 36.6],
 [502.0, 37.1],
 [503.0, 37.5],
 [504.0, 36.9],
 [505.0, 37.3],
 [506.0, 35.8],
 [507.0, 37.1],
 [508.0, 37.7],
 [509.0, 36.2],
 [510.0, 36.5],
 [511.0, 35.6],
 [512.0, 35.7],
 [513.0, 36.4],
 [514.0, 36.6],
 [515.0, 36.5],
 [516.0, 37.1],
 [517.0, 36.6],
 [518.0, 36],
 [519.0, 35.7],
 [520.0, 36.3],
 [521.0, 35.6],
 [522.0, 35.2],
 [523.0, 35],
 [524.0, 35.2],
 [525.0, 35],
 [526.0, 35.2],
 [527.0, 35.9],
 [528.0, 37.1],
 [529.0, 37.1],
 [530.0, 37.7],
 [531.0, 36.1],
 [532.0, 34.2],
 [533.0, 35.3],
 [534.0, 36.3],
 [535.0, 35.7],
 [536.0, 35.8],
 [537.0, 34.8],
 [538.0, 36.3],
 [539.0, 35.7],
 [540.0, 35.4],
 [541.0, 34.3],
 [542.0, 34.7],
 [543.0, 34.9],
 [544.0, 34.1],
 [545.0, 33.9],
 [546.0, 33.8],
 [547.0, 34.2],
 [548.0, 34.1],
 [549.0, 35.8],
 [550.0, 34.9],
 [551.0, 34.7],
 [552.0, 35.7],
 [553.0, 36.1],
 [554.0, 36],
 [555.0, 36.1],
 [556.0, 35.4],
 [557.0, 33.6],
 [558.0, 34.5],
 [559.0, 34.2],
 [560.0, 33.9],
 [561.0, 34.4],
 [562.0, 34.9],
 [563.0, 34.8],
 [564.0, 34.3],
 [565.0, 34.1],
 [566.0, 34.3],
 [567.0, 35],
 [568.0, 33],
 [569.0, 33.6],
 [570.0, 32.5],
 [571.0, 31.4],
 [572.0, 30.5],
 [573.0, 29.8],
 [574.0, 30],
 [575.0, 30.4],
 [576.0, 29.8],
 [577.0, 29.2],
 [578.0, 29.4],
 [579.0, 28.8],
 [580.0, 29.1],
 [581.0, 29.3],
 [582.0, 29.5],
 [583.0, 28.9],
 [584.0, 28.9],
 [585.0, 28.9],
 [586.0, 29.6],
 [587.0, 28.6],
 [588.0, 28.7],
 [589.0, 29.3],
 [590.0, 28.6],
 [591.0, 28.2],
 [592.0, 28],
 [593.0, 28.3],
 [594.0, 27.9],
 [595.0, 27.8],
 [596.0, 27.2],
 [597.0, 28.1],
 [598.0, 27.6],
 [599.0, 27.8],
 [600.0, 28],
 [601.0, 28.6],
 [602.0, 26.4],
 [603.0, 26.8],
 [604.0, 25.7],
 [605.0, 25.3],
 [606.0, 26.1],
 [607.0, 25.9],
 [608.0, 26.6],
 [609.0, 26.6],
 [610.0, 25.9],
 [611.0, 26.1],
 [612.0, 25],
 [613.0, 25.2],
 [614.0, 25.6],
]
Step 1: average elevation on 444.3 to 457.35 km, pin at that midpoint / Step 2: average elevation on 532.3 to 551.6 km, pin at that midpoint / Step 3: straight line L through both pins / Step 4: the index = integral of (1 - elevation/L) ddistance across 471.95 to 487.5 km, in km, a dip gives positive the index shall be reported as 4.4 km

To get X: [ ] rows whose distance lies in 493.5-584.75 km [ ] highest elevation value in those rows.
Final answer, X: 37.7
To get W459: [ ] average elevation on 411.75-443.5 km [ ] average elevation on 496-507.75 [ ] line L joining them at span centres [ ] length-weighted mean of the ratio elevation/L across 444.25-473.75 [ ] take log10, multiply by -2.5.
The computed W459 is 0.32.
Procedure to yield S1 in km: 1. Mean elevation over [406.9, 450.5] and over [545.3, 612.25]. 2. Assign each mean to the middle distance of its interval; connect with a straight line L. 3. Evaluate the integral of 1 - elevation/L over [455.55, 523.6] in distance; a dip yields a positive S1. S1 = 9.2 km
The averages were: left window 38.8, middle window 30.5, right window 30.6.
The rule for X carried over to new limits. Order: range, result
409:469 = 42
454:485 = 30.5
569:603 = 33.6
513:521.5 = 37.1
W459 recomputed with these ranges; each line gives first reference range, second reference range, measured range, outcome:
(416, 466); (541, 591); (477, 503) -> 0.11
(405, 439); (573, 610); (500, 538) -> -0.10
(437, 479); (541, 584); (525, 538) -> -0.13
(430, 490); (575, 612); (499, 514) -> -0.24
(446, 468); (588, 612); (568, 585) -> -0.09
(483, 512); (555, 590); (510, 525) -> -0.07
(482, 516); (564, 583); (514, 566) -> -0.09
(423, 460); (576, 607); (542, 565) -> -0.15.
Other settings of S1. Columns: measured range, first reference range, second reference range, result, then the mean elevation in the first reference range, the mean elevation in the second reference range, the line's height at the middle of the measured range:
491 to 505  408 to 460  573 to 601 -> -0.83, 37.3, 28.8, 33.7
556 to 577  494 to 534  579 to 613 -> -1.49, 36.2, 27.7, 30.7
